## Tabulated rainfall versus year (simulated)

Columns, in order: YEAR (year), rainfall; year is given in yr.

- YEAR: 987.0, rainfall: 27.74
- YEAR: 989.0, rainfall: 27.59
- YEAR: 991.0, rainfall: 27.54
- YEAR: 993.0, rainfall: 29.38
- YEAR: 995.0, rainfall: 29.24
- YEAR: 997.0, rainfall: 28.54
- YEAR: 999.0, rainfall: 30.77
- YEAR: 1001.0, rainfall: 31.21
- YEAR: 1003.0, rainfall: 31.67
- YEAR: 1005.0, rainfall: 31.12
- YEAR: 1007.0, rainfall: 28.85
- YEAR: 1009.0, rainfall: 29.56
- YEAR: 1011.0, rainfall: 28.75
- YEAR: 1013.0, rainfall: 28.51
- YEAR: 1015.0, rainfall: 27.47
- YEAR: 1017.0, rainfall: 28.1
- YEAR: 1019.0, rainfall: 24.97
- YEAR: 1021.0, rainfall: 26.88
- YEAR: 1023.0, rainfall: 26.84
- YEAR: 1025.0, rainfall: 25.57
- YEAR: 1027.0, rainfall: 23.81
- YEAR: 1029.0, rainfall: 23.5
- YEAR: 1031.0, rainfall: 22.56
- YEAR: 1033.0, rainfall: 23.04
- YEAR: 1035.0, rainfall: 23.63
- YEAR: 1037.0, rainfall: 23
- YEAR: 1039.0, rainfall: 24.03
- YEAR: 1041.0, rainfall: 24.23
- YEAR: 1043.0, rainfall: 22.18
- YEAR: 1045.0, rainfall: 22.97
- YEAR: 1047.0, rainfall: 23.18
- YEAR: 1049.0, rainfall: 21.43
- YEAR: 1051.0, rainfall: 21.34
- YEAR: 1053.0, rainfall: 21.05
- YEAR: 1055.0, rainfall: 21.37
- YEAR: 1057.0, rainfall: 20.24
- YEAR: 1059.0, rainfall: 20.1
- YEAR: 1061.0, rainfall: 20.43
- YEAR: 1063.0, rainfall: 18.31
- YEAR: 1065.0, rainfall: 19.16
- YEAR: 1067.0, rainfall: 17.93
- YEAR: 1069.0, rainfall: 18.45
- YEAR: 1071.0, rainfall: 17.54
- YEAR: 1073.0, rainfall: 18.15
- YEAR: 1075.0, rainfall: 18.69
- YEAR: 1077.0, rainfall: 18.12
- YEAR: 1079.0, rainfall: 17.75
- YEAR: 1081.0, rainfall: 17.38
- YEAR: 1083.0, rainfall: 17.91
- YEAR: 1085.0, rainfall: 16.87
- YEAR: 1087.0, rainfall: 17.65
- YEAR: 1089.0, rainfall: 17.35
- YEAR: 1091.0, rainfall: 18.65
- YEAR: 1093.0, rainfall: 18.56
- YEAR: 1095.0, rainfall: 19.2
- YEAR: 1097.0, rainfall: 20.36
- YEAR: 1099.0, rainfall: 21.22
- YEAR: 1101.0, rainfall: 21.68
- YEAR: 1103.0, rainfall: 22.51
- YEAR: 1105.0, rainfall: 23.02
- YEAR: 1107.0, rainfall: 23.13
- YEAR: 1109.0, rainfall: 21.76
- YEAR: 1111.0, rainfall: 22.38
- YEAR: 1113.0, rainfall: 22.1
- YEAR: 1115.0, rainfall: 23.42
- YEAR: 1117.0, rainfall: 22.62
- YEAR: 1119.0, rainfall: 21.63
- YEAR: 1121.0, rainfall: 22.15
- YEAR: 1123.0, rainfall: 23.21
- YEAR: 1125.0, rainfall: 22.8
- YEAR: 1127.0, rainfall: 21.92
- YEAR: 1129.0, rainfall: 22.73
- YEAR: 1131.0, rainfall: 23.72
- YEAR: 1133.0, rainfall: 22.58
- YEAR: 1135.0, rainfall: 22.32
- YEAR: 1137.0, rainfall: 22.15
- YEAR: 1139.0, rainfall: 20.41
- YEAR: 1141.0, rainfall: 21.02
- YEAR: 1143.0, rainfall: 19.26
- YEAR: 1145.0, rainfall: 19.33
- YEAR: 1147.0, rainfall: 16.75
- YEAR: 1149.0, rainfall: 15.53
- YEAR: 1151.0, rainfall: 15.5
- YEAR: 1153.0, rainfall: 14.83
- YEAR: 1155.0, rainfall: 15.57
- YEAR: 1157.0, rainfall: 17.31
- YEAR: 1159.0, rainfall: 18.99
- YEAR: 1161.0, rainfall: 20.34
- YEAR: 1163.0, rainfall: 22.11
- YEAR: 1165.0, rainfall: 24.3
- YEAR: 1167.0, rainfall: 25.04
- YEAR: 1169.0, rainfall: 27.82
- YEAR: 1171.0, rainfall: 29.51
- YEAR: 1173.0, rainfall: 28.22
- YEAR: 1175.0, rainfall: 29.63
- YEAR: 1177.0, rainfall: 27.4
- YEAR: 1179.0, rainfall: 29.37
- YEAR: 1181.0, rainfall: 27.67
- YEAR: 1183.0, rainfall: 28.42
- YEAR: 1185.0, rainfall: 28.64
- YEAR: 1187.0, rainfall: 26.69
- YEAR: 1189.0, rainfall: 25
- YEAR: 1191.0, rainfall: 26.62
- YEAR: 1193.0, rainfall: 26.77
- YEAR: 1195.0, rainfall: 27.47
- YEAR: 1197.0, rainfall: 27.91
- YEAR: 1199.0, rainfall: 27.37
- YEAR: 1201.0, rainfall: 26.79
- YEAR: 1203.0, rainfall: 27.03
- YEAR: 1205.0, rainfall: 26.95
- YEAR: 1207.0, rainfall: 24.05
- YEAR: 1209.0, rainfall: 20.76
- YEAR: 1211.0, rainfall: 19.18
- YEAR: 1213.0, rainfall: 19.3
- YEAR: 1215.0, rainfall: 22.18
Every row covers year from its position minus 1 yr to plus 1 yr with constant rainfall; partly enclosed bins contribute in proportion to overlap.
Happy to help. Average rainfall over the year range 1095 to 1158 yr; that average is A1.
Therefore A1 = 20.8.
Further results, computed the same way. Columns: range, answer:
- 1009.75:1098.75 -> 21.5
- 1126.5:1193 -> 23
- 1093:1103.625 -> 20.7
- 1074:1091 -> 17.8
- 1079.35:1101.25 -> 18.7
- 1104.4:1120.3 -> 22.5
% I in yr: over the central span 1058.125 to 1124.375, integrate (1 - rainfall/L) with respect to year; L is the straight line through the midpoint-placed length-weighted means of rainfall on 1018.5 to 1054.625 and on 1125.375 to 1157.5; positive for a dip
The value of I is 4.20 yr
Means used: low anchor 23.5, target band 20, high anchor 19.5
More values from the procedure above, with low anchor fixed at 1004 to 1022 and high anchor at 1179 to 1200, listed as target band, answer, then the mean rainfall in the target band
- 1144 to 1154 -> 4.1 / 16.4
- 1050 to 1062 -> 3.1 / 20.8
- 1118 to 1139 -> 4.0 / 22.4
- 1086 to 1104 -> 5.3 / 19.7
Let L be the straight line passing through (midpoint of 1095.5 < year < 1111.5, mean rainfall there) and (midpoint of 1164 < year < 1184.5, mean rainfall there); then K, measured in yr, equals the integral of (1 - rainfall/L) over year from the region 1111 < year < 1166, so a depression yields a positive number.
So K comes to 9.1 yr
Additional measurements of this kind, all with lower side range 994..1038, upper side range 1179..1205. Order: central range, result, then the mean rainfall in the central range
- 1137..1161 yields 8.2 yr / 18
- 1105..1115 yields 1.7 yr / 22.5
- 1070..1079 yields 3.0 yr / 18.1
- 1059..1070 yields 3.3 yr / 19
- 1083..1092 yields 3.2 yr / 17.7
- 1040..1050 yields 1.6 yr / 22.8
